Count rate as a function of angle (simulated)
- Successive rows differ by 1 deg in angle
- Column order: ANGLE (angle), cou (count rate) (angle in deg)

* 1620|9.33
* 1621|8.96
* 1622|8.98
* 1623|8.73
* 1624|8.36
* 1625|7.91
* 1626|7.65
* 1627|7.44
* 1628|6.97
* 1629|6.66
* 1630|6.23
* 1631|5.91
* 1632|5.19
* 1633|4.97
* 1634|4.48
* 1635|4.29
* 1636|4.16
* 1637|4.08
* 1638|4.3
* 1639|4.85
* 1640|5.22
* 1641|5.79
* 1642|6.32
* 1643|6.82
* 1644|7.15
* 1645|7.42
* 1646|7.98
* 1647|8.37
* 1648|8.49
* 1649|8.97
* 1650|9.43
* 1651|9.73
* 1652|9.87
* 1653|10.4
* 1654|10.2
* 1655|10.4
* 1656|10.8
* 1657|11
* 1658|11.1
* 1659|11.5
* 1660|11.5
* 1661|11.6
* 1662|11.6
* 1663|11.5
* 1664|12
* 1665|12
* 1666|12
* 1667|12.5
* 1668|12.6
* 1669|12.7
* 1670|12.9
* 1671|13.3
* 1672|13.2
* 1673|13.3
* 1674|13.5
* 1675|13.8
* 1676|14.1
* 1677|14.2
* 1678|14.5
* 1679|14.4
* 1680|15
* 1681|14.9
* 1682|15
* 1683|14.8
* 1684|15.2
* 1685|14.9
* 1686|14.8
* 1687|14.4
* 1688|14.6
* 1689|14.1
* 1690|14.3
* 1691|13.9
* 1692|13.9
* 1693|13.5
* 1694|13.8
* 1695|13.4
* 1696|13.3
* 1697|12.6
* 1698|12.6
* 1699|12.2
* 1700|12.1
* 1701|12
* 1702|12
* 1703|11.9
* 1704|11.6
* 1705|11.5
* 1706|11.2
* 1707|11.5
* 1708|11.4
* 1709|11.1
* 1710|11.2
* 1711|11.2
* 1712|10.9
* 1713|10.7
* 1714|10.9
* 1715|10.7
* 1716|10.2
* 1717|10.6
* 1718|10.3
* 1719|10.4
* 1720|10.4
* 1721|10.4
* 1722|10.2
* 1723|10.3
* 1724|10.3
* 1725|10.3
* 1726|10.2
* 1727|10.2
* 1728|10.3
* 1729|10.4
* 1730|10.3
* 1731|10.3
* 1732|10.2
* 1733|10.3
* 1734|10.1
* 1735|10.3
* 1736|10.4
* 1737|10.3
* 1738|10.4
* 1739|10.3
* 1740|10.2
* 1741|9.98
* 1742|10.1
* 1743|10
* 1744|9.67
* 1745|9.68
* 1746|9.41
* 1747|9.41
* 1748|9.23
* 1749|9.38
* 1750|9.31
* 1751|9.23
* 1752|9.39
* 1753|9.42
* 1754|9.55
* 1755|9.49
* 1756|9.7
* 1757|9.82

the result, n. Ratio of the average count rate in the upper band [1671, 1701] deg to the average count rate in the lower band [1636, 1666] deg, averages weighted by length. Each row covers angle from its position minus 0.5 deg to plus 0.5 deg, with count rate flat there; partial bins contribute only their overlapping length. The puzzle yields 1.55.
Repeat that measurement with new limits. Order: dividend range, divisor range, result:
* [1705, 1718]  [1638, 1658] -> 1.31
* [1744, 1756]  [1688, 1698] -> 0.69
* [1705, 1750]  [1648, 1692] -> 0.82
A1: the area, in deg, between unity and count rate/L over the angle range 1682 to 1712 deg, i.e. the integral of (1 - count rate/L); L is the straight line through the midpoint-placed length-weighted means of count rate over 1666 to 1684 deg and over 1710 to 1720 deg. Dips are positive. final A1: -2.0 deg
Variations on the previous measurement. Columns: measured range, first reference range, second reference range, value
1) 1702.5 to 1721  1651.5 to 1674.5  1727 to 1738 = -0.4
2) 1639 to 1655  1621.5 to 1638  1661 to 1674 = 1.9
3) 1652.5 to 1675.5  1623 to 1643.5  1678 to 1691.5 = -1.8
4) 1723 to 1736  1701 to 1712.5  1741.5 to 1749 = 0.1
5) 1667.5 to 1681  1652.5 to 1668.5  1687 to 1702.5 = -1.7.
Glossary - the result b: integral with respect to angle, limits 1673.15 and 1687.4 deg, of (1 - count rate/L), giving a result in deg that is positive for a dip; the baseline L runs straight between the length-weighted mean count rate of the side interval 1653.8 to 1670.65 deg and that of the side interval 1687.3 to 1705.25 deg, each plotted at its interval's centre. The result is -2.45 deg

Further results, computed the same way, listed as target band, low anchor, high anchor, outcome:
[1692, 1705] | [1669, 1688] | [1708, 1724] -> -0.29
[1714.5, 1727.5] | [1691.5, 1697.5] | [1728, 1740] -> 1.12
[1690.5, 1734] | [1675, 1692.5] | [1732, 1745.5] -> 3.37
